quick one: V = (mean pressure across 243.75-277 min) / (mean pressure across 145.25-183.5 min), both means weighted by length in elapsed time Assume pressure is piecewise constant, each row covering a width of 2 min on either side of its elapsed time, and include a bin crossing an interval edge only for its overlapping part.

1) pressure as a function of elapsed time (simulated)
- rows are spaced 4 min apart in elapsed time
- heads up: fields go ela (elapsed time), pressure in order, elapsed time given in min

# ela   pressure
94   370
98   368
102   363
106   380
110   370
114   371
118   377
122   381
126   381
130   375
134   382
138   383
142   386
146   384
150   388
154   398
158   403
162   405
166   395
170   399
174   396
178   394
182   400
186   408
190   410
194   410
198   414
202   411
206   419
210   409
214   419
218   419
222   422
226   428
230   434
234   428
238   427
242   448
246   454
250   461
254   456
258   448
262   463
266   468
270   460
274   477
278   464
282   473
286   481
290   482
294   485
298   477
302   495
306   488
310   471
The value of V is 1.2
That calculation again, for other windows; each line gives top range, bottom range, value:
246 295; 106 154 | 1.23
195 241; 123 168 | 1.08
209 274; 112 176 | 1.14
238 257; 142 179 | 1.14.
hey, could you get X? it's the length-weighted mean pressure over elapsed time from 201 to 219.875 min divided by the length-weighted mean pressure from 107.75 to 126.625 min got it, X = 1.1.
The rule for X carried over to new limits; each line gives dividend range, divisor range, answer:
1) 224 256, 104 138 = 1.17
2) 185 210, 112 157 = 1.08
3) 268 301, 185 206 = 1.16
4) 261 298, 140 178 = 1.20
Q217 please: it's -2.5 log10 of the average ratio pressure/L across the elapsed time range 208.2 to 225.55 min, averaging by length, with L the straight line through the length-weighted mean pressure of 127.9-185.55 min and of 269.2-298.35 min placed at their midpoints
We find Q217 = 0.03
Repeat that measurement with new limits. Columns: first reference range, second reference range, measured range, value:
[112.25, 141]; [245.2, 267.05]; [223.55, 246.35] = 0.03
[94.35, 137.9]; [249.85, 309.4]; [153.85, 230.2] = 0.03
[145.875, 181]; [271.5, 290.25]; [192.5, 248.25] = 0.02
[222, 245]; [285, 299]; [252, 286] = -0.01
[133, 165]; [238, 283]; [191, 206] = 0.02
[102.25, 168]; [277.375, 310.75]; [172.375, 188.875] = 0.03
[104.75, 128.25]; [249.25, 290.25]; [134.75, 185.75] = 0.02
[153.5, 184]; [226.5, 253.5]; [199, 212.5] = 0.02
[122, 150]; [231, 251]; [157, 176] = 0.00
